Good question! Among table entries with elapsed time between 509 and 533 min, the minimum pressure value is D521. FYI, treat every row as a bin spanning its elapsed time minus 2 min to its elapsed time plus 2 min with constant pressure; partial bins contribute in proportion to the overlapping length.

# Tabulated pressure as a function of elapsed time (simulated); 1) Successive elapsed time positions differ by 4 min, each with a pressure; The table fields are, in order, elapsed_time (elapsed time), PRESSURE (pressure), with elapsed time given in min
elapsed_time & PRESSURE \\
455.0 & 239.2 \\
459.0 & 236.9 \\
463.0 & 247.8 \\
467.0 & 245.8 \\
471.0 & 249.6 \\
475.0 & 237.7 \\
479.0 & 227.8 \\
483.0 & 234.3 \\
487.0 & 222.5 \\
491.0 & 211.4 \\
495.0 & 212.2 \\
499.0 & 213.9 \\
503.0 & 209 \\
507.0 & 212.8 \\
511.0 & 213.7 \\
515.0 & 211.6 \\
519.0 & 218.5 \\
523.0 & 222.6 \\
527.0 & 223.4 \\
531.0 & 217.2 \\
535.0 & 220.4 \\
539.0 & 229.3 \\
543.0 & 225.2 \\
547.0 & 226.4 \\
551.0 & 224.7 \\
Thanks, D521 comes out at 211.6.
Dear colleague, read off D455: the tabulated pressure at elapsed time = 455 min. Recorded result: 239.2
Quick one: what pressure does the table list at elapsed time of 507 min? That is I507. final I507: 212.8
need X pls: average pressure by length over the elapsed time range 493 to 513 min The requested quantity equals 212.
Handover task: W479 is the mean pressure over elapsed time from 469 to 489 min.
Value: 234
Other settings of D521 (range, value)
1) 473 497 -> 211.4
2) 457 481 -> 227.8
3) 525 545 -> 217.2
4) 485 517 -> 209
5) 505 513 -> 212.8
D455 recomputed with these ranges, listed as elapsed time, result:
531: 217.2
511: 213.7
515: 211.6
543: 225.2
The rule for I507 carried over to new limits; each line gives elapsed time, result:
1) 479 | 227.8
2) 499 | 213.9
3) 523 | 222.6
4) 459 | 236.9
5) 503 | 209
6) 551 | 224.7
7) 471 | 249.6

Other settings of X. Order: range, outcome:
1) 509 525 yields 217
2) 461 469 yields 247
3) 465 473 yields 248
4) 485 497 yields 215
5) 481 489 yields 228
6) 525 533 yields 220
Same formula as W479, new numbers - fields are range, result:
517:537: 220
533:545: 225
